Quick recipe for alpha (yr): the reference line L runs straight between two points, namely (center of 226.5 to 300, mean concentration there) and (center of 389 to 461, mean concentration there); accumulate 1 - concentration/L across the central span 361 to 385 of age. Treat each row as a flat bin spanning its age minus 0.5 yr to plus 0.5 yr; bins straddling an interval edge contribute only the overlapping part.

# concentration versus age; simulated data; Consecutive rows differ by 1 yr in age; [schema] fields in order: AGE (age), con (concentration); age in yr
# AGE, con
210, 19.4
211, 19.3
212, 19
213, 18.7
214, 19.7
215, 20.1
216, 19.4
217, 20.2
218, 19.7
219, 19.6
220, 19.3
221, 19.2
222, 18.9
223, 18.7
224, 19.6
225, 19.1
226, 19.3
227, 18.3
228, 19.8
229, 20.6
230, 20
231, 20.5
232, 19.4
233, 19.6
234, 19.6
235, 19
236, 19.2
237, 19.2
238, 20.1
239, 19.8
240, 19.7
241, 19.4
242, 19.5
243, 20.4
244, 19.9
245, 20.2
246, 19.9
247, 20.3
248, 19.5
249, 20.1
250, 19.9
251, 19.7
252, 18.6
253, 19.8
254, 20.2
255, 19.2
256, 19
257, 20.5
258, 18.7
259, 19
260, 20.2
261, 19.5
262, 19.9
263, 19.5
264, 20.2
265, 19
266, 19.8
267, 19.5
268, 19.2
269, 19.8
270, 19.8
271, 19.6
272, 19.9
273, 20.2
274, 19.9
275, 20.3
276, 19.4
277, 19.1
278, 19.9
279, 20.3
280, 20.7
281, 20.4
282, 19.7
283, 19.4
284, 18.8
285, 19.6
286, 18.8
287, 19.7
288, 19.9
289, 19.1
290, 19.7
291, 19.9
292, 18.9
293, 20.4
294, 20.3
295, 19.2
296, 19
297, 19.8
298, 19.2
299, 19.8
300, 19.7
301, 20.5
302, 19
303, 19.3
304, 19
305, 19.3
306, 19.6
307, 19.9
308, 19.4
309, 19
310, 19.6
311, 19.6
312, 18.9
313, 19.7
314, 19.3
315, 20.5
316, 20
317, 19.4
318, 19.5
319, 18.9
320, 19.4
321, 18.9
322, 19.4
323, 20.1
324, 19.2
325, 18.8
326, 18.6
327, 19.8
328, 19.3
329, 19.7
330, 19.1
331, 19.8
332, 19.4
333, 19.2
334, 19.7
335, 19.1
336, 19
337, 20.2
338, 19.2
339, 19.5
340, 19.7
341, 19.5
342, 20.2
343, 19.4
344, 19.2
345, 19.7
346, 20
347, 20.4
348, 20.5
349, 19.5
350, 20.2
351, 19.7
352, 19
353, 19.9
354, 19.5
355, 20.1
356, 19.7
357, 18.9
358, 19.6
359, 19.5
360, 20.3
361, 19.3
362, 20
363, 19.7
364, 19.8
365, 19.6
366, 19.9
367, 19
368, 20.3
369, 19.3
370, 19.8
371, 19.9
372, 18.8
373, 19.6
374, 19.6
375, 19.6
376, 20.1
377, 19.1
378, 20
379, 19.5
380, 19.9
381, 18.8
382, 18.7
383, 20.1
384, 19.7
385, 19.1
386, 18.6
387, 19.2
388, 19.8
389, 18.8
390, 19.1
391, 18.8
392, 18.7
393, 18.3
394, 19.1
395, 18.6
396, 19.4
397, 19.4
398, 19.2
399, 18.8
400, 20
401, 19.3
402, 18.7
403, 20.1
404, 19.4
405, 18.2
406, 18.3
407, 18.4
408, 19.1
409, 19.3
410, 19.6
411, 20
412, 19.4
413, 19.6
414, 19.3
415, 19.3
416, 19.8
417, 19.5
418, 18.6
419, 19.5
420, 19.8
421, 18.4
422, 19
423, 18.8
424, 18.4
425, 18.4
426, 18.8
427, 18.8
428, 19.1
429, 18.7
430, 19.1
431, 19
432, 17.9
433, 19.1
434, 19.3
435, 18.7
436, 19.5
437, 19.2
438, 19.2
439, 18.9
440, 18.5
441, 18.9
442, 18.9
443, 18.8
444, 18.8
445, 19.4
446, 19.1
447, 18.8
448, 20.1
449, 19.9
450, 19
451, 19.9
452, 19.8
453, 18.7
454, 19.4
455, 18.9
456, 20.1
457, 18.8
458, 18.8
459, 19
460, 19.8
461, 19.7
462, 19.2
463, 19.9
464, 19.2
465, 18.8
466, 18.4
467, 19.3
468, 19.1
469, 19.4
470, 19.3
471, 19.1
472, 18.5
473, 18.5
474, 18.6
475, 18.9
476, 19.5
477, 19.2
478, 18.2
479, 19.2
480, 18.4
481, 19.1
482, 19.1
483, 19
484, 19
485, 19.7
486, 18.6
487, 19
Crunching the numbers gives -0.4 yr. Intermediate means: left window 19.7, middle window 19.6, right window 19.1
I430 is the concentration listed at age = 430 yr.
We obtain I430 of 19.1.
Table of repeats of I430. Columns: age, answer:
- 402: 18.7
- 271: 19.6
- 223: 18.7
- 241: 19.4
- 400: 20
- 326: 18.6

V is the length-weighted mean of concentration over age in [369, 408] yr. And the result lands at 19.2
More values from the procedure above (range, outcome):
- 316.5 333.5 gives 19.3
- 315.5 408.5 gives 19.4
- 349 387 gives 19.6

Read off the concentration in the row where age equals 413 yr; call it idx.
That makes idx 19.6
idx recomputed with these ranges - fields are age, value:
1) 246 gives 19.9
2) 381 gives 18.8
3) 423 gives 18.8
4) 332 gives 19.4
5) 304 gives 19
